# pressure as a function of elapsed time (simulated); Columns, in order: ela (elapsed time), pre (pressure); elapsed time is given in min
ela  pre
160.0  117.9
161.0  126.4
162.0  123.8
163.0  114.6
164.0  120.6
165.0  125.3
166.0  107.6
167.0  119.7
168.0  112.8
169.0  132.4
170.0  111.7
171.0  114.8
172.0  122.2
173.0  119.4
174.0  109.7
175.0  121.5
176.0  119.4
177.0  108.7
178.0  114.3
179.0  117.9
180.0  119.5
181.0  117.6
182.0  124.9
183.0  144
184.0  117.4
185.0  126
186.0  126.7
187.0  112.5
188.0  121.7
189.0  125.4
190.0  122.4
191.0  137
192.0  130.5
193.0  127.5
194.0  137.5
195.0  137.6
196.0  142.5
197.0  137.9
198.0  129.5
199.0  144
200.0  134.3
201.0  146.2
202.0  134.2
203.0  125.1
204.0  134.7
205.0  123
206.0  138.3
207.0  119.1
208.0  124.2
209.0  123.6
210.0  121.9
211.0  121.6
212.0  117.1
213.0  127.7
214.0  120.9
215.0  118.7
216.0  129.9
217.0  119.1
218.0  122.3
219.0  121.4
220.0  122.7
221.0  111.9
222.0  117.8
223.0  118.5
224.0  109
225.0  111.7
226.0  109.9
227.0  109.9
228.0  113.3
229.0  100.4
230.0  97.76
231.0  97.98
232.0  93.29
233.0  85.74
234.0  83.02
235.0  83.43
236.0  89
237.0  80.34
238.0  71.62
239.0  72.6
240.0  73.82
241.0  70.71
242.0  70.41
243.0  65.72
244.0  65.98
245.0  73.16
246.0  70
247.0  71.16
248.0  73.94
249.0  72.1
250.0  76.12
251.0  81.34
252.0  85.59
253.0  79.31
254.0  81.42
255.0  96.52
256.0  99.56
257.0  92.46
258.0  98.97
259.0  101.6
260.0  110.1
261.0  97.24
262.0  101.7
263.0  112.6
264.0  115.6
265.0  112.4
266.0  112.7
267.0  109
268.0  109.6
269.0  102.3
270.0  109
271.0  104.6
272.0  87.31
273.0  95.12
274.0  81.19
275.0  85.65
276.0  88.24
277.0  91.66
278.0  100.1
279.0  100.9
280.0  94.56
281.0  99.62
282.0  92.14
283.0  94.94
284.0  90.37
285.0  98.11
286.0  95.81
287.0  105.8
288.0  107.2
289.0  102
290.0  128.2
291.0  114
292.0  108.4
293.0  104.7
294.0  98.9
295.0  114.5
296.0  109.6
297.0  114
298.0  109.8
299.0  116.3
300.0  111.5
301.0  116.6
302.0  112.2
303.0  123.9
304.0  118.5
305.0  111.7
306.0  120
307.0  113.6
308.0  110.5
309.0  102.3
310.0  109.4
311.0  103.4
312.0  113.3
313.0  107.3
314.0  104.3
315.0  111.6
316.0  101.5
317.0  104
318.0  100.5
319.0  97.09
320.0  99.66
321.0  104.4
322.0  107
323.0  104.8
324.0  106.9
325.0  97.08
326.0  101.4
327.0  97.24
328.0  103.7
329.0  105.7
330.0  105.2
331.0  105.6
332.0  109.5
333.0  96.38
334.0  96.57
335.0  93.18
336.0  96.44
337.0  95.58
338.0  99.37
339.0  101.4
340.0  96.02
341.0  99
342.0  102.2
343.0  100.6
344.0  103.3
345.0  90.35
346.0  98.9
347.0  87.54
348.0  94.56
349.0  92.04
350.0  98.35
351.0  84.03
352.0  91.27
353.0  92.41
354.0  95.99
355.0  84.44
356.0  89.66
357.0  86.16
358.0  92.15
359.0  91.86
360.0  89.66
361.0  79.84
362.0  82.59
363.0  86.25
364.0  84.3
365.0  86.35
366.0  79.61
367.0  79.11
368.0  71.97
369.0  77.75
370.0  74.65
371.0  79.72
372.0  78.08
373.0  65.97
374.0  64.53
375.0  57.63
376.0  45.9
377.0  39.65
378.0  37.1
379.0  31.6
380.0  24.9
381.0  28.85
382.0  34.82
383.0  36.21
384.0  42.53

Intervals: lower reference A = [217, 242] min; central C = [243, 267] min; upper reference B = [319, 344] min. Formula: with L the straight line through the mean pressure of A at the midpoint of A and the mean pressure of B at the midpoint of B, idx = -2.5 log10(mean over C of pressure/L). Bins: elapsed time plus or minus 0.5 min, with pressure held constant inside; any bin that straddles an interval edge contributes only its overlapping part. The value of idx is 0.10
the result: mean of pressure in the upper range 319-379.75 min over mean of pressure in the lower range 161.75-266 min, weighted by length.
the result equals 0.80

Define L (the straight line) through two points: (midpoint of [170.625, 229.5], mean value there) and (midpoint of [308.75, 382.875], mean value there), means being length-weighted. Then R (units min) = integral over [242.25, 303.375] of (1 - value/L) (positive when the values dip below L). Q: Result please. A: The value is 4.2 min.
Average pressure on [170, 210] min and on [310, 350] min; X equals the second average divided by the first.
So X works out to 0.8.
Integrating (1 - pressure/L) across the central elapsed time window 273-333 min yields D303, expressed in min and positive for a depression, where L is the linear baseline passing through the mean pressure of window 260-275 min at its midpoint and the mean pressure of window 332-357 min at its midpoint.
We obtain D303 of -3.22 min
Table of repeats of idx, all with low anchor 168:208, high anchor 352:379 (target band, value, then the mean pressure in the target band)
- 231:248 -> 0.41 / 76.8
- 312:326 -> -0.16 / 104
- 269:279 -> 0.08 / 94.4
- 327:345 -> -0.19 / 100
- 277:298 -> -0.06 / 104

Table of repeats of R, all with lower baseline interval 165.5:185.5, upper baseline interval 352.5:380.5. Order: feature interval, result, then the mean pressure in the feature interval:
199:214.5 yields -2.3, 128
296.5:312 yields -4.4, 113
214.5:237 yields 0.0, 107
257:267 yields -0.8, 106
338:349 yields -2.6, 97.2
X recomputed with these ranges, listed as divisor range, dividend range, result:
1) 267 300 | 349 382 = 0.72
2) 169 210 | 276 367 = 0.80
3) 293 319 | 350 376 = 0.74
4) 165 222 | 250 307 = 0.82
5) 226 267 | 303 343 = 1.17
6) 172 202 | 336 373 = 0.70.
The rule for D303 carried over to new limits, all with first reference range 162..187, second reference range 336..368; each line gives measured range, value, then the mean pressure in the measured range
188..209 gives -3.0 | 132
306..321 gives -1.3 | 106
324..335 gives -0.8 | 102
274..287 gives 1.1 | 94.3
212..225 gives -0.8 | 120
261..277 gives 0.5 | 101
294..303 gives -1.2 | 113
